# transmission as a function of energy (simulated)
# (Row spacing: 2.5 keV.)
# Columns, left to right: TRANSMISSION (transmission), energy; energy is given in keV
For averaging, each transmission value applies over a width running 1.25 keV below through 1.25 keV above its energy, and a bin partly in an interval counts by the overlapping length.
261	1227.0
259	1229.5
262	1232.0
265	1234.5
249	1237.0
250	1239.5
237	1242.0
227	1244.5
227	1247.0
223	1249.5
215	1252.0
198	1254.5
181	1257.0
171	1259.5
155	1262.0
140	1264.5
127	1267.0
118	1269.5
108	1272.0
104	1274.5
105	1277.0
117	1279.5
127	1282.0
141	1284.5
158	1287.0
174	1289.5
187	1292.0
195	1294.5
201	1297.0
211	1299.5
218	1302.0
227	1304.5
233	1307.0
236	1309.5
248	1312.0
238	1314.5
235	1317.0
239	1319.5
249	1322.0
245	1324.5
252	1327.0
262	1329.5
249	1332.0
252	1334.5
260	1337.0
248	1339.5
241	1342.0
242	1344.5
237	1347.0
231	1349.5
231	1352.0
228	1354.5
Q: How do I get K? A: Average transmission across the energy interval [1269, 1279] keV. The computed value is 109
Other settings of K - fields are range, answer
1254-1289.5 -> 139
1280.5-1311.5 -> 193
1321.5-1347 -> 249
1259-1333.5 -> 189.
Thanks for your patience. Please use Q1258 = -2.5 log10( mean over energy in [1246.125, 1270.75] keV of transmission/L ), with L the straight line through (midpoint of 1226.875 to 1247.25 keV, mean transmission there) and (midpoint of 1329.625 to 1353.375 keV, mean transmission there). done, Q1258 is 0.380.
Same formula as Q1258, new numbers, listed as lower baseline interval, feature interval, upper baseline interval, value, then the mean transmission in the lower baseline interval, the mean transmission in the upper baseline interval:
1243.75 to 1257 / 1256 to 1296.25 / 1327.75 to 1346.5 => 0.48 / 214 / 250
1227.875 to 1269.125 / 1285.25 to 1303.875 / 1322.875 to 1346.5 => 0.20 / 210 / 250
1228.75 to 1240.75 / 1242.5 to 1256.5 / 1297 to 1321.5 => 0.16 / 257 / 231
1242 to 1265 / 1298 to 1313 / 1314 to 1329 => 0.02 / 197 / 244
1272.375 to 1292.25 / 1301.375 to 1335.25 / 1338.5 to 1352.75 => -0.24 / 135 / 238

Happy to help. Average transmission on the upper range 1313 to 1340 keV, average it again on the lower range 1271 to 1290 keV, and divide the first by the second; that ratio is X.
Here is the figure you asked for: 1.9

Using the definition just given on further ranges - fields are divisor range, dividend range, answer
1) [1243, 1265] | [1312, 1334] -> 1.26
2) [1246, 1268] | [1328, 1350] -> 1.36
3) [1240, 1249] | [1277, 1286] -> 0.54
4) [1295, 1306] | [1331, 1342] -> 1.18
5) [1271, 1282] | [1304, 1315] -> 2.14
